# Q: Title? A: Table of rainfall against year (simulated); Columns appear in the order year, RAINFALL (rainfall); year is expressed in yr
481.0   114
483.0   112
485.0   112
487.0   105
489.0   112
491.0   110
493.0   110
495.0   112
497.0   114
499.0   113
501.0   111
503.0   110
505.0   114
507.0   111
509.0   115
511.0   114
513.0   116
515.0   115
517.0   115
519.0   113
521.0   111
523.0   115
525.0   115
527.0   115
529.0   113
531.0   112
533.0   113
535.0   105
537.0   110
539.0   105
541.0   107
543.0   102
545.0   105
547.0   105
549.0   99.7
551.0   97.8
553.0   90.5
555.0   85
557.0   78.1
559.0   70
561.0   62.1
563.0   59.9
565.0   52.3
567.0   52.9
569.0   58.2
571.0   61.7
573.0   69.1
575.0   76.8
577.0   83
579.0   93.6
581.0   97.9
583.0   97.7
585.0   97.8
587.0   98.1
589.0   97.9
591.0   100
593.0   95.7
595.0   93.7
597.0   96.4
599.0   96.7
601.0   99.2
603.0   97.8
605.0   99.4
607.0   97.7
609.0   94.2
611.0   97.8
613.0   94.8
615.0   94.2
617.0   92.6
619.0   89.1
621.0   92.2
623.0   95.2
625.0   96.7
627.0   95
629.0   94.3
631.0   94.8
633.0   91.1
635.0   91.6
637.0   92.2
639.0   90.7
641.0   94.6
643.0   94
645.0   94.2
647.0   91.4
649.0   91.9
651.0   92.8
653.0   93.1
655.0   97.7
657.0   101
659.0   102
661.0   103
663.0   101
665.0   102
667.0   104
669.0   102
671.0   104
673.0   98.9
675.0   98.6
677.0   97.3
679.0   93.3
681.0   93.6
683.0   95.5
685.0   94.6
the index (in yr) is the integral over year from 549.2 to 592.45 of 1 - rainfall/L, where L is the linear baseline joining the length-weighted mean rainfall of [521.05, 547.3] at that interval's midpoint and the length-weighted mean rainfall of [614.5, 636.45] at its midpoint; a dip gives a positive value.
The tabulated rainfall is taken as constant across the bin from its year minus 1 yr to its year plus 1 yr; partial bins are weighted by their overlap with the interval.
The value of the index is 9.4 yr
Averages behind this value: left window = 110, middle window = 80.5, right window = 93.3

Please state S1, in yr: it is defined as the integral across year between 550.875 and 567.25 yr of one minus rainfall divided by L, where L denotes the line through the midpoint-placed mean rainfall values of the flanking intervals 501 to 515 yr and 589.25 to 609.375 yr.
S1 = 5.16 yr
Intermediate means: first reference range 113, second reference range 97.2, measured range 71.6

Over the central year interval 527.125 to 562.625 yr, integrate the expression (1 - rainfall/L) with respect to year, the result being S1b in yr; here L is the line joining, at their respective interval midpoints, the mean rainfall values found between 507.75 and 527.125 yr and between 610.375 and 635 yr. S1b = 3.8 yr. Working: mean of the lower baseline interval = 114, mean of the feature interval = 97.4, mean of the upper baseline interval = 93.8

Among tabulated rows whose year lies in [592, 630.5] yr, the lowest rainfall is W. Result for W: 89.1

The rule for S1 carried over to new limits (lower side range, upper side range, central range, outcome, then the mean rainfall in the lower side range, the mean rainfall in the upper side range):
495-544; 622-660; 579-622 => 1.7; 112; 94.4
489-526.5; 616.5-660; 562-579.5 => 6.2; 113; 94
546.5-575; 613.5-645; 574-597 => -3.7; 74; 93.3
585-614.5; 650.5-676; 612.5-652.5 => 2.2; 97.1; 100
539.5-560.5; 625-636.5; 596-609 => -0.6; 93.5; 93.6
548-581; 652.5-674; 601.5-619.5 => -1.7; 75.1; 101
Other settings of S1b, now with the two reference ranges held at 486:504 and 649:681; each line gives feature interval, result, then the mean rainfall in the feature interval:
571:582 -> 2.41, 82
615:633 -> 1.45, 93.6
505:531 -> -1.13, 114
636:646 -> 0.74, 93.1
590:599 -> 0.64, 96.5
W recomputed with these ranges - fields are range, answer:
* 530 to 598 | 52.3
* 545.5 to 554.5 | 90.5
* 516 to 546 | 102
